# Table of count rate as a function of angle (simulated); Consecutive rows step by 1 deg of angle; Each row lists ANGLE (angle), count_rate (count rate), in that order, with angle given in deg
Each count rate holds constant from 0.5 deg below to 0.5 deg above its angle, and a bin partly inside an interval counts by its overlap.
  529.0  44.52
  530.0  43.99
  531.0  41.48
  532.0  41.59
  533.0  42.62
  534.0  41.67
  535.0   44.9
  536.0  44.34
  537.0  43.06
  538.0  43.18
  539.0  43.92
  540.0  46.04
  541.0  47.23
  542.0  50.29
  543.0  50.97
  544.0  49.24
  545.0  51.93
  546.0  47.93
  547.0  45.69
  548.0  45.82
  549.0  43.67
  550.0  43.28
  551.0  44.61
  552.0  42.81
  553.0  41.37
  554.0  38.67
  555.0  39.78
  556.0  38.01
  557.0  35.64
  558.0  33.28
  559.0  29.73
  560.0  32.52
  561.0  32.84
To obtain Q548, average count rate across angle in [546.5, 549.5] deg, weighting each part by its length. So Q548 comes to 45.1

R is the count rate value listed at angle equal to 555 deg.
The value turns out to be 39.78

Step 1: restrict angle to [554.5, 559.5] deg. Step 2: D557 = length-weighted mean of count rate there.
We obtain 35.3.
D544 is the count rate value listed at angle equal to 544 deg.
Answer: 49.24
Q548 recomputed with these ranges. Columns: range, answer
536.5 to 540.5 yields 44.1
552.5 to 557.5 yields 38.7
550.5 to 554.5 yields 41.9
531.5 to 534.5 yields 42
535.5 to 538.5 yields 43.5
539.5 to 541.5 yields 46.6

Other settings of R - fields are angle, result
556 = 38.01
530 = 43.99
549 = 43.67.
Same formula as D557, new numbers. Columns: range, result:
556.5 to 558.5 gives 34.5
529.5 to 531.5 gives 42.7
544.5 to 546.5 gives 49.9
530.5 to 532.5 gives 41.5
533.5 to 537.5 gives 43.5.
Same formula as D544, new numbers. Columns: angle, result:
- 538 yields 43.18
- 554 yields 38.67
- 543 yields 50.97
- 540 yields 46.04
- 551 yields 44.61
